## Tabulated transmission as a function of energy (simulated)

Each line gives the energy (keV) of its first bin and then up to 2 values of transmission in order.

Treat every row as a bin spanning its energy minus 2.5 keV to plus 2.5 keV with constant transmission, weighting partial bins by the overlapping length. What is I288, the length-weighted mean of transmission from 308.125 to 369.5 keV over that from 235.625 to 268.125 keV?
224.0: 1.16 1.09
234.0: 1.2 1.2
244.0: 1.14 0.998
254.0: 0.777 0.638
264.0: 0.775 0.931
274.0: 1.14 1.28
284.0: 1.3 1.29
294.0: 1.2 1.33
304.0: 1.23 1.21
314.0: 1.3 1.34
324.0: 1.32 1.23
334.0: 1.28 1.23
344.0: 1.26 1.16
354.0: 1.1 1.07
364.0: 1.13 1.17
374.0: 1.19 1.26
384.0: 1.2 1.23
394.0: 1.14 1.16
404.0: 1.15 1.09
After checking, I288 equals 1.31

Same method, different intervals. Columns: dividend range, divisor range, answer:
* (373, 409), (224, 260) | 1.15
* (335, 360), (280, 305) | 0.92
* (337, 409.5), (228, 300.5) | 1.08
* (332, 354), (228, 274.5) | 1.24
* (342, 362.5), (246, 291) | 1.13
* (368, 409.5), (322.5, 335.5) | 0.93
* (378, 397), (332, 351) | 0.97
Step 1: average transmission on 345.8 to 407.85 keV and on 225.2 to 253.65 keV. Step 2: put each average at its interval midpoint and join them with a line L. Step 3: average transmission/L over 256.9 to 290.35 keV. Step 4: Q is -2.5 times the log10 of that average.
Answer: 0.07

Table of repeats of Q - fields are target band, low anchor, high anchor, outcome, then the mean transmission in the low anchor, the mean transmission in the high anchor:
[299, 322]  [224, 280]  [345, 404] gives -0.18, 1.01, 1.17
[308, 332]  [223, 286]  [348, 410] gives -0.16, 1.04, 1.16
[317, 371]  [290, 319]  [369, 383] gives 0.03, 1.26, 1.21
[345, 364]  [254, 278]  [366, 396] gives 0.00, 0.887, 1.2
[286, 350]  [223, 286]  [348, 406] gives -0.14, 1.04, 1.16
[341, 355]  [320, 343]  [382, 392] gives 0.06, 1.27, 1.21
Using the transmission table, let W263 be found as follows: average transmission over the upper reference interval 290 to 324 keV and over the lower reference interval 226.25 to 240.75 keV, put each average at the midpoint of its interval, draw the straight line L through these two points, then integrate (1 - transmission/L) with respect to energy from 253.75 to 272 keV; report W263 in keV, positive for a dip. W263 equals 6.3 keV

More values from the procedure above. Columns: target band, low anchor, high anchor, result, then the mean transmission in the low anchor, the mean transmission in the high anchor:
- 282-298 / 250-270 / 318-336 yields -4.10 keV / 0.785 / 1.29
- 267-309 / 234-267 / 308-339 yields -3.76 keV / 0.943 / 1.28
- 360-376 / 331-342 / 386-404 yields 0.75 keV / 1.25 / 1.17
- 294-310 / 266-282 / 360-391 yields -1.68 keV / 1.11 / 1.19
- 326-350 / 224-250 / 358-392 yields -1.40 keV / 1.14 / 1.18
